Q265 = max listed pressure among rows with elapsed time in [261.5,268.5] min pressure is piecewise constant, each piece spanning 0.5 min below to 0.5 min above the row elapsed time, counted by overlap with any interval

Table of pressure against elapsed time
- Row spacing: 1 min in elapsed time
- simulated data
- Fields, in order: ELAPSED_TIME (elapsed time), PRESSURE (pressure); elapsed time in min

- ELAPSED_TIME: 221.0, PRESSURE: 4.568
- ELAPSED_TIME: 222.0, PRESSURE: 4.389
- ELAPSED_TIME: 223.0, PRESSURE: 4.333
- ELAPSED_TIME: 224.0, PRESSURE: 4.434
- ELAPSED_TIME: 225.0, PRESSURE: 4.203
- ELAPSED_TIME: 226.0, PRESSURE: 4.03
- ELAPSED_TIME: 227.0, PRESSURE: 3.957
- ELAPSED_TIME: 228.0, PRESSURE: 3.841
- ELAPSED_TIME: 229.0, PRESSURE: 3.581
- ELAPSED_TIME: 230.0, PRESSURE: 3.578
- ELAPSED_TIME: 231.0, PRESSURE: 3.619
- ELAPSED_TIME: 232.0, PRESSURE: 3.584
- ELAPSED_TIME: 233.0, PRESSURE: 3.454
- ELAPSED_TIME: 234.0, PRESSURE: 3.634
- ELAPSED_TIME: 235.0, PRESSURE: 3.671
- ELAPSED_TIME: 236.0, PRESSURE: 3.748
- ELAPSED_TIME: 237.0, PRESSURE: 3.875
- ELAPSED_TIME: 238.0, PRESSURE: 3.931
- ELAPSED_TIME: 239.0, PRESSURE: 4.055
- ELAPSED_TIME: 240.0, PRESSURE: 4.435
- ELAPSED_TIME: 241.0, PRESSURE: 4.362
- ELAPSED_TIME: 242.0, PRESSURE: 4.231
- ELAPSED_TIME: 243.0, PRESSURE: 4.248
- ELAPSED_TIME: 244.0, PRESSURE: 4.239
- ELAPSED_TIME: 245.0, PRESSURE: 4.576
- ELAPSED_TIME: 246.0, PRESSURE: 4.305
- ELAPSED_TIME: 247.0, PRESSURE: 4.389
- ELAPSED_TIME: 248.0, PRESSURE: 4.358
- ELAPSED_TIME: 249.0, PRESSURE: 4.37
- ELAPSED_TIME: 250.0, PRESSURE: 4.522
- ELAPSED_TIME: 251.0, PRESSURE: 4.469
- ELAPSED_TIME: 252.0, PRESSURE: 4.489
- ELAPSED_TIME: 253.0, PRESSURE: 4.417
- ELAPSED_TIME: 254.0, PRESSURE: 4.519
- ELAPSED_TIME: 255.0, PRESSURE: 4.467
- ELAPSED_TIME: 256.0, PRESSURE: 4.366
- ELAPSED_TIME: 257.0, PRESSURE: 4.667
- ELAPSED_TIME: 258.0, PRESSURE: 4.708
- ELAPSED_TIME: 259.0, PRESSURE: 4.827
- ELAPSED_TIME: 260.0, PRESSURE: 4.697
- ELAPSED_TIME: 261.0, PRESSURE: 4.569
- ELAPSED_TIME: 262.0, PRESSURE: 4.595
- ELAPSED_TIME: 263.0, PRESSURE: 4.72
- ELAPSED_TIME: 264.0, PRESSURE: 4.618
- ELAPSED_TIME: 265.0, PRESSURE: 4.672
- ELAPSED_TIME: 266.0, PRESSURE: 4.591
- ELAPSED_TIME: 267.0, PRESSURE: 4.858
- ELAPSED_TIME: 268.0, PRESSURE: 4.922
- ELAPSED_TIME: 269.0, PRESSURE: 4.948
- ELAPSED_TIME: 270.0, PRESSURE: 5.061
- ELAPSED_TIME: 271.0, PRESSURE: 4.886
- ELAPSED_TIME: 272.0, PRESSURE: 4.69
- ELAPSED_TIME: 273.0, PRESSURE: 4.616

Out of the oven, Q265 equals 4.922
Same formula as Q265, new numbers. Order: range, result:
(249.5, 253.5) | 4.522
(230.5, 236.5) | 3.748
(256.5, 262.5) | 4.827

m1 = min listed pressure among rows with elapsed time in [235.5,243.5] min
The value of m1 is 3.748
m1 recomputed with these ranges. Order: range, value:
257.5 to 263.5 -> 4.569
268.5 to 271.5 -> 4.886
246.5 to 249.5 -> 4.358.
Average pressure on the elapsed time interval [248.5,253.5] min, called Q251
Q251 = 4.45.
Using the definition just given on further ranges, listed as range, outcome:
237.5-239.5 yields 3.99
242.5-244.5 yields 4.24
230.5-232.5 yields 3.6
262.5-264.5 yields 4.67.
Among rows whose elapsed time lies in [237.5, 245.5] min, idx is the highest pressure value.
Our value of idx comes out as 4.576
